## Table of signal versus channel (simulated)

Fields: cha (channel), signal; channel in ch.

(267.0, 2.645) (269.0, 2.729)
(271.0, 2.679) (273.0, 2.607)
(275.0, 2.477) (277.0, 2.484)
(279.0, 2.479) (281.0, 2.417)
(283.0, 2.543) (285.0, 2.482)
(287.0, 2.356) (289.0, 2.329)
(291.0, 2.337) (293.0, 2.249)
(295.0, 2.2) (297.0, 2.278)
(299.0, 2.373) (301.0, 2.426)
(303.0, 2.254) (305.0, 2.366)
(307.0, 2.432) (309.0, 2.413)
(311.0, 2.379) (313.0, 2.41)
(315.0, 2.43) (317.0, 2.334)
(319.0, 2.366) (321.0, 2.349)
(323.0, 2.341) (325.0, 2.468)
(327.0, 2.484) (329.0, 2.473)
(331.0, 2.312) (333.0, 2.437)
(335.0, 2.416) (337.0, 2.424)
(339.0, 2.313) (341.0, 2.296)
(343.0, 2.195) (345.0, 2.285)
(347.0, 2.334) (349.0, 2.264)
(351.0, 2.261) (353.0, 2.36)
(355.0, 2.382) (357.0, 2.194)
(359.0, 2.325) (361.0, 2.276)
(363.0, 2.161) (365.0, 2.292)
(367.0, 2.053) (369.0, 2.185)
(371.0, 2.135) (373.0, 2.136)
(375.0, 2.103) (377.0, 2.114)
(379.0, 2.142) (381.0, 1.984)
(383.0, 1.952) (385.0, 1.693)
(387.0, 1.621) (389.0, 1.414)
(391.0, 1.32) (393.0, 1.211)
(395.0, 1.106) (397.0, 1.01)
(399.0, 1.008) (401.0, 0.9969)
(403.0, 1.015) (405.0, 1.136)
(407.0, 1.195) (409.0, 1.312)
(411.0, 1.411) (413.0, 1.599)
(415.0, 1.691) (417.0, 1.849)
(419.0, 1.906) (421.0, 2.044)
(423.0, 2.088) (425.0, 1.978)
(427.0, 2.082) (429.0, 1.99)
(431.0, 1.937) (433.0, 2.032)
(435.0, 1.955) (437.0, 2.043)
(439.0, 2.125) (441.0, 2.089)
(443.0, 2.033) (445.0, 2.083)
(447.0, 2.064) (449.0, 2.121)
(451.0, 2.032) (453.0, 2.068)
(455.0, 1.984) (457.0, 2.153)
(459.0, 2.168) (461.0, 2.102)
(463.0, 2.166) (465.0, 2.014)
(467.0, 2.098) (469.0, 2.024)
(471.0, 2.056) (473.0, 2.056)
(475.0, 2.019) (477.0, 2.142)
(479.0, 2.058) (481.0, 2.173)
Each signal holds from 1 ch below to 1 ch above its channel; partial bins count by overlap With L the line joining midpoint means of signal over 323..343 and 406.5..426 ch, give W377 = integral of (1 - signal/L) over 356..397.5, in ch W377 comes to 3.32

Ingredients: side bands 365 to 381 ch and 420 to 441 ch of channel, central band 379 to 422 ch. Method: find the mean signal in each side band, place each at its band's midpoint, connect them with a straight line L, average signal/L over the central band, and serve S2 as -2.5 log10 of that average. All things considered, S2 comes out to 0.379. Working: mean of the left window 2.13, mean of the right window 2.03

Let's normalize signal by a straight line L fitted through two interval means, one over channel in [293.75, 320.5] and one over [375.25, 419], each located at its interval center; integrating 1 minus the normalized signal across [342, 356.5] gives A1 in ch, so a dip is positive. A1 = -2.57 ch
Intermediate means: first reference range 2.36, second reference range 1.49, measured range 2.29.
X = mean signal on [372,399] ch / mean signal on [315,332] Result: 0.69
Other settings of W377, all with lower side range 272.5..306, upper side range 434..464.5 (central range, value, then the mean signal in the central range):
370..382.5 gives 0.7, 2.1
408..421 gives 2.9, 1.66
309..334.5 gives -0.8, 2.4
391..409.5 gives 9.0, 1.12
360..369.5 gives 0.2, 2.19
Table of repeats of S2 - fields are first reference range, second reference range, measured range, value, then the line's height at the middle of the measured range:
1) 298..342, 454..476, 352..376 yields 0.04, 2.29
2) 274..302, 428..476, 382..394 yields 0.38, 2.19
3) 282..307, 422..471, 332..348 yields -0.03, 2.26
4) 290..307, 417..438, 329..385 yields -0.03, 2.17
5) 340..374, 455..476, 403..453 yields 0.15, 2.14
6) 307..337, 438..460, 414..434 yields 0.10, 2.15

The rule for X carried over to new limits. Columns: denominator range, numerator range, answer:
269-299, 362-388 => 0.84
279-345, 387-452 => 0.71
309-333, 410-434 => 0.79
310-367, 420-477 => 0.88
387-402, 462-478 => 1.75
